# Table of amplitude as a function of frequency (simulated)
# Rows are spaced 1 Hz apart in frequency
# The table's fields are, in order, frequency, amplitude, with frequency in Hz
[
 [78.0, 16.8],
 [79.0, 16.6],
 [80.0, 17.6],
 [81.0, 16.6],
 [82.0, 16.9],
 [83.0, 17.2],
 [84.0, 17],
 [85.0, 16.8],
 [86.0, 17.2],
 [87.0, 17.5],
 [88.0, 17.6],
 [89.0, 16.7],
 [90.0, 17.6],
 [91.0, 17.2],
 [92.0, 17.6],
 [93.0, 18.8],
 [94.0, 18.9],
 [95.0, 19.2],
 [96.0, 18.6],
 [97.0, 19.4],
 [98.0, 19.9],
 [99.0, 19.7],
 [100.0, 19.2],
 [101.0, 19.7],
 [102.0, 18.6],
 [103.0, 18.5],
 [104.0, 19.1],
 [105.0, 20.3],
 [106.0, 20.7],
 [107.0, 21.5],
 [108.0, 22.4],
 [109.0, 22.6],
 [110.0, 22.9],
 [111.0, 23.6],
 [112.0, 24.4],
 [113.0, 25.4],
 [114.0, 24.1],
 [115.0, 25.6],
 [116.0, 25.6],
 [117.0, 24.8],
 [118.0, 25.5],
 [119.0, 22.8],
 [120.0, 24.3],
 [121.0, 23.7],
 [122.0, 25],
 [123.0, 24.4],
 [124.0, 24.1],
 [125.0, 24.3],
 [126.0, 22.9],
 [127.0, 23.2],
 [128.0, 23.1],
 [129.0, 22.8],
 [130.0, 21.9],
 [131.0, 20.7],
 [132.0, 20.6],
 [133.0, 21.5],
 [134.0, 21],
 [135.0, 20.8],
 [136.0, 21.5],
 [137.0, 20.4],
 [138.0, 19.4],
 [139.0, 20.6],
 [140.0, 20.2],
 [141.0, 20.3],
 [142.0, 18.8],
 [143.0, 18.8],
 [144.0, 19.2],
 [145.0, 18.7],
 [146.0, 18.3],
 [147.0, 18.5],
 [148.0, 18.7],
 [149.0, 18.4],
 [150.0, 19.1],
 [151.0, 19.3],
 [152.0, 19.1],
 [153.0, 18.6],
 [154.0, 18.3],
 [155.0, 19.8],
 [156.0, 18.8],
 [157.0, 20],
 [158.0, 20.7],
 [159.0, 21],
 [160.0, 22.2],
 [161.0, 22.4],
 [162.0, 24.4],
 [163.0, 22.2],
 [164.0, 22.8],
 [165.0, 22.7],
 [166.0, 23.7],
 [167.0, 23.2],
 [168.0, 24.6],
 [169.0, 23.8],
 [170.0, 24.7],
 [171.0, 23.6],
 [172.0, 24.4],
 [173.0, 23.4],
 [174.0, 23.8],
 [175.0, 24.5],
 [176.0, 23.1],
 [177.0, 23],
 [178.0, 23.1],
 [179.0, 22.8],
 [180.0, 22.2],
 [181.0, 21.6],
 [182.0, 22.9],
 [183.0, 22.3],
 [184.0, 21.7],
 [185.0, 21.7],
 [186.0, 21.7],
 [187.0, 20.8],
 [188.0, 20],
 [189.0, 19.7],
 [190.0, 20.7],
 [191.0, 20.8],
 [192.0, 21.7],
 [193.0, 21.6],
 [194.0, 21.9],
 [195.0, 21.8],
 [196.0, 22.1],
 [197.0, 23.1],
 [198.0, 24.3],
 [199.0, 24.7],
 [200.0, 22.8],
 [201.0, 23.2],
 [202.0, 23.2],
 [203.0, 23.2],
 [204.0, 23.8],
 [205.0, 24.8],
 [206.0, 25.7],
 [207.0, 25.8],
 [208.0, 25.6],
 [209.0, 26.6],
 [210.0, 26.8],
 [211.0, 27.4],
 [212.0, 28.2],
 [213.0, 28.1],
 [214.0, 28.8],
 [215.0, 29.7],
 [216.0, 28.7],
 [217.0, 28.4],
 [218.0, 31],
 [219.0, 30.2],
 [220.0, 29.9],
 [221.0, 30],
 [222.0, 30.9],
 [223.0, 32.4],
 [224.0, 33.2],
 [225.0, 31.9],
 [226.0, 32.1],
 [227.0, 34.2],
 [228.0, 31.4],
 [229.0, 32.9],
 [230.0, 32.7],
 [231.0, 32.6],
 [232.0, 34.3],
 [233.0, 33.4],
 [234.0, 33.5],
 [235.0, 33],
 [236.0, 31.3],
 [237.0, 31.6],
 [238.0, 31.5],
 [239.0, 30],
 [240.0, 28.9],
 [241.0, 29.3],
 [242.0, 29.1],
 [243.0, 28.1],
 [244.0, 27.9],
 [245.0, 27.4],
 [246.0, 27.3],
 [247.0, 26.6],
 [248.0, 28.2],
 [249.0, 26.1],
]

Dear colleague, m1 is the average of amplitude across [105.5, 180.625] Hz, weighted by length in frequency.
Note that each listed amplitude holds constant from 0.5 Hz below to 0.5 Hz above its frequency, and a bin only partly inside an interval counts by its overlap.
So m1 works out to 22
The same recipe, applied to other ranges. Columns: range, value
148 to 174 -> 21.6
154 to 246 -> 25.8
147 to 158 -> 19.1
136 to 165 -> 20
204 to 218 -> 27.3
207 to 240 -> 30.6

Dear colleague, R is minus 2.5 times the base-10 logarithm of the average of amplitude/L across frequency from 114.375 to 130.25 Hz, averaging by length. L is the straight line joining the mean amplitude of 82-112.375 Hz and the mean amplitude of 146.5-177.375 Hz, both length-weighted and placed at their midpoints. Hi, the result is -0.19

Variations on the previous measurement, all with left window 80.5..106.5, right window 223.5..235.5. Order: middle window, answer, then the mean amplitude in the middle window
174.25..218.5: 0.222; 24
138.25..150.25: 0.235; 19.1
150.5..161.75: 0.239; 20.1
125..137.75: 0.030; 21.8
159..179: 0.133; 23.4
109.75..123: -0.177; 24.5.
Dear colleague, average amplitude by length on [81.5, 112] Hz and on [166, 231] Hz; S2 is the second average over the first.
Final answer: 1.33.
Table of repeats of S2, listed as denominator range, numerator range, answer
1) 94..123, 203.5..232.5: 1.34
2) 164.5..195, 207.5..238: 1.36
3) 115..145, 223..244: 1.43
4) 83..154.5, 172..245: 1.29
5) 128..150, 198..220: 1.32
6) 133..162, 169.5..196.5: 1.12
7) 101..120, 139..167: 0.89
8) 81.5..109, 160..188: 1.22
